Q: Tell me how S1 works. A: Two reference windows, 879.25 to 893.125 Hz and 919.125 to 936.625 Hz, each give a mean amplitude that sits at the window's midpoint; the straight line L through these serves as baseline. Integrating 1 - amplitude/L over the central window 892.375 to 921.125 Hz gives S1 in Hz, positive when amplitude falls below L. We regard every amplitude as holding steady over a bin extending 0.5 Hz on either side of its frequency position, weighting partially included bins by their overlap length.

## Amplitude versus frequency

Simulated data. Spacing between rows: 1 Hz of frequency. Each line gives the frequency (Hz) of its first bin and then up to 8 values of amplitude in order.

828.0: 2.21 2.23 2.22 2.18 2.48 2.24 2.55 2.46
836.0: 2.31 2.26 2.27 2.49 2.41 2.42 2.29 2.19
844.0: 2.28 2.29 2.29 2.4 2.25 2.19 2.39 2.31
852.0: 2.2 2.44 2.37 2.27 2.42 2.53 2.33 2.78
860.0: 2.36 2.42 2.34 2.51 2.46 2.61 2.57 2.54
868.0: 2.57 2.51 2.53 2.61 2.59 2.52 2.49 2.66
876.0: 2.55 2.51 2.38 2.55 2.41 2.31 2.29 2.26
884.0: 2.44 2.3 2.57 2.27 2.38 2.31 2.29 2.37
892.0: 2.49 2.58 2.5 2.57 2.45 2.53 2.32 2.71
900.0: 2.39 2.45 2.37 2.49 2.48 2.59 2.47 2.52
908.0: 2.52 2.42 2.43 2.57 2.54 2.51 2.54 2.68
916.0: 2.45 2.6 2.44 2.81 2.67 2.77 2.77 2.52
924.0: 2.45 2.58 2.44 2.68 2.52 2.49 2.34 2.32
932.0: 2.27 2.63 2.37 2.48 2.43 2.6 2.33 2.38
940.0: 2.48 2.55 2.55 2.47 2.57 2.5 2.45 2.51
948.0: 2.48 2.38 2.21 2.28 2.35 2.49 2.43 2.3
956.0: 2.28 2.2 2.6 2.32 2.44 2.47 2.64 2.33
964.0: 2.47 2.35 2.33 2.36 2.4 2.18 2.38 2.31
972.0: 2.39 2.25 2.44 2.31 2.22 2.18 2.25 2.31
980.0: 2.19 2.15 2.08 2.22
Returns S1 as -0.9 Hz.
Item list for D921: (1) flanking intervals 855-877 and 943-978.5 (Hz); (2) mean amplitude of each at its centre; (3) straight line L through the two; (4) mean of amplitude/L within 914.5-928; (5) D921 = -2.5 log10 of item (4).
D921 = -0.073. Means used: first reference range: 2.51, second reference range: 2.37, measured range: 2.6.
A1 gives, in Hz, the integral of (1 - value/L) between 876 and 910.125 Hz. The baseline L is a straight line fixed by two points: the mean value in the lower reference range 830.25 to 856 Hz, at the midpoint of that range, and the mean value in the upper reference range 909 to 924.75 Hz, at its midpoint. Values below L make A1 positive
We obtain 0.78 Hz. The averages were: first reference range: 2.33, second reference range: 2.58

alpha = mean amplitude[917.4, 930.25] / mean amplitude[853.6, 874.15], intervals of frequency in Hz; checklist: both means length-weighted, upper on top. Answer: 1.0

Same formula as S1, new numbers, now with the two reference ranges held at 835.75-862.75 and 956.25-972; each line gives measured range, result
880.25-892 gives 0.1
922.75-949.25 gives -1.1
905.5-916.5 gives -0.7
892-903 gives -0.6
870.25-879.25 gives -0.7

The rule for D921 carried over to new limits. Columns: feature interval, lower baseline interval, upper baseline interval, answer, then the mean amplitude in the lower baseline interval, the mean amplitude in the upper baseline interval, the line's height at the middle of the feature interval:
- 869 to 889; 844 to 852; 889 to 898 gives -0.02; 2.29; 2.46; 2.4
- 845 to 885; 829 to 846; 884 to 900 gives -0.02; 2.33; 2.44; 2.39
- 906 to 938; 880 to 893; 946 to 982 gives -0.07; 2.37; 2.35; 2.36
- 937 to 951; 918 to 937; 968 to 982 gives 0.00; 2.53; 2.27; 2.44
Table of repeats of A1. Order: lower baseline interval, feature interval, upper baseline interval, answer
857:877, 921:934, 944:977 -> -0.4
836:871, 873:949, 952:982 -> -3.7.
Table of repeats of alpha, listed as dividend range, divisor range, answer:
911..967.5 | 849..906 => 1.01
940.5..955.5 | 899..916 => 0.97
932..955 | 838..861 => 1.04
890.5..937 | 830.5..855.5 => 1.08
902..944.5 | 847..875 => 1.03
